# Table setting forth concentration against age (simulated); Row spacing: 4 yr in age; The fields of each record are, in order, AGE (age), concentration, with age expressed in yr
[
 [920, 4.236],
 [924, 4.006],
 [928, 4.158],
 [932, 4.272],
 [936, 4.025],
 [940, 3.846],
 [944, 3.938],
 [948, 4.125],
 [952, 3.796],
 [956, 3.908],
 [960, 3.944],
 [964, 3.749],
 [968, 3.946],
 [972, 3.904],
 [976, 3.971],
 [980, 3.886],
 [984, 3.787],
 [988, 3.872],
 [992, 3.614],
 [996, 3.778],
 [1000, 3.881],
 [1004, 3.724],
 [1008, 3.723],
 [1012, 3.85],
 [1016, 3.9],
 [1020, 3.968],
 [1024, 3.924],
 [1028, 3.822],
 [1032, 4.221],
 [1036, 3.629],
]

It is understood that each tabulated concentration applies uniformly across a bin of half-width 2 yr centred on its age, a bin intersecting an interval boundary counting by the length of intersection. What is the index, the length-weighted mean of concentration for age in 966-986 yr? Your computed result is 3.9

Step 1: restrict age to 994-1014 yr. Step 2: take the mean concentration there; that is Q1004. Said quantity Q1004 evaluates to 3.79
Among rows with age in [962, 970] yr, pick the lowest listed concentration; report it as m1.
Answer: 3.749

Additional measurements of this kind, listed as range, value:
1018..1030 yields 3.822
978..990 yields 3.787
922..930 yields 4.006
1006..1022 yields 3.723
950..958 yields 3.796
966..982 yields 3.886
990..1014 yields 3.614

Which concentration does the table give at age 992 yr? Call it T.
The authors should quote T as 3.614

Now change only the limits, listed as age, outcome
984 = 3.787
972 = 3.904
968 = 3.946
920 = 4.236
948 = 4.125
